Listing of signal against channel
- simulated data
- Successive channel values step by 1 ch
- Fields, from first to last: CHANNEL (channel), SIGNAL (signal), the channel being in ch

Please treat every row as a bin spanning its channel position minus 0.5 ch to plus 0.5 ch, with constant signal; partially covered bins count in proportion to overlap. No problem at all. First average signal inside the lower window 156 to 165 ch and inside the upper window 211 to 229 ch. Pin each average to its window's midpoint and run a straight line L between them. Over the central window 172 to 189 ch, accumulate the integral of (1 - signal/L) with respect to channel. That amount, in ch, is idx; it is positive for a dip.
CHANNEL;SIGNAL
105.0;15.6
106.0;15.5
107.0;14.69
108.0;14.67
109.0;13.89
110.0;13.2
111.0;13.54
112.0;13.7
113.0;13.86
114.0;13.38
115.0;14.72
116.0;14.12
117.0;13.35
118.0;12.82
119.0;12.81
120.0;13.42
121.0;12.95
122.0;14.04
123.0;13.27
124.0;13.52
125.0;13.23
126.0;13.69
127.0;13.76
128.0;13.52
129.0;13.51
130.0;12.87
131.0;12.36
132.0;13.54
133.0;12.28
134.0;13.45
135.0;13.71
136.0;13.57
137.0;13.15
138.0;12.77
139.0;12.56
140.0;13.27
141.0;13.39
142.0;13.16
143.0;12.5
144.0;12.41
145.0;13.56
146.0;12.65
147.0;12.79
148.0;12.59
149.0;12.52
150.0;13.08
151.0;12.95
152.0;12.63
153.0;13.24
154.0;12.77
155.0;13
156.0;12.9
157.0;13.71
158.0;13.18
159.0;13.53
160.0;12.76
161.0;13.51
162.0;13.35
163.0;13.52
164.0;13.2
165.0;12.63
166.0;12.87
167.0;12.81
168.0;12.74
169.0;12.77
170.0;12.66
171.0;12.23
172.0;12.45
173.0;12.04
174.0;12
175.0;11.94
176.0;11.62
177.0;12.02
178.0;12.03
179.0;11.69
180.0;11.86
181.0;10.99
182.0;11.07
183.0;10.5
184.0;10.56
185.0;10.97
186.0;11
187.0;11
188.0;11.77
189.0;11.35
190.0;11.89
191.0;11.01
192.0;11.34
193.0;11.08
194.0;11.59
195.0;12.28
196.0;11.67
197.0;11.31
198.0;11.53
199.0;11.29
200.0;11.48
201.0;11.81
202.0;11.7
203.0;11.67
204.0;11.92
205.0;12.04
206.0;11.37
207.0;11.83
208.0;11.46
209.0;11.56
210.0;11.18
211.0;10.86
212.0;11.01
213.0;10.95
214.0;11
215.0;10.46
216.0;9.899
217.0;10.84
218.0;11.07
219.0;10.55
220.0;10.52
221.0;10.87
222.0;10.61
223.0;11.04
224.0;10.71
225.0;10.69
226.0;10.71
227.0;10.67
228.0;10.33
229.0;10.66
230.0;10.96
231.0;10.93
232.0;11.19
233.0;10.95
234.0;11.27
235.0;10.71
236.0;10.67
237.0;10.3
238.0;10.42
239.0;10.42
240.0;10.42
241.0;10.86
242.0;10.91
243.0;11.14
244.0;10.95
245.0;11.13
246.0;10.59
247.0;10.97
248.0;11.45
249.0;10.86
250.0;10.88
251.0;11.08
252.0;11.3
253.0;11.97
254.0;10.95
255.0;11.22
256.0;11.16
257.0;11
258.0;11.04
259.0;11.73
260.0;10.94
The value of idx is 1.3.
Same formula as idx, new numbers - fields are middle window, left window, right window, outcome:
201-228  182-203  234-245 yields 0.05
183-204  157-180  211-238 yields 0.67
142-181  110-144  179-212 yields -1.06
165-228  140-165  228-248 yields 2.48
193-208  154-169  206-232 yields -0.09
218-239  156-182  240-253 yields 1.18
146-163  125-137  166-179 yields -0.43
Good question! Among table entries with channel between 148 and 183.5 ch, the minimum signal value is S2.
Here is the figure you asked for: 10.5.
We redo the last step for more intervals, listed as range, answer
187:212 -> 10.86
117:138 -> 12.28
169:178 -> 11.62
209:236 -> 9.899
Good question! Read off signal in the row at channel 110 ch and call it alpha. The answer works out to 13.2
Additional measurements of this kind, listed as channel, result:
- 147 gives 12.79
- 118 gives 12.82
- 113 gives 13.86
